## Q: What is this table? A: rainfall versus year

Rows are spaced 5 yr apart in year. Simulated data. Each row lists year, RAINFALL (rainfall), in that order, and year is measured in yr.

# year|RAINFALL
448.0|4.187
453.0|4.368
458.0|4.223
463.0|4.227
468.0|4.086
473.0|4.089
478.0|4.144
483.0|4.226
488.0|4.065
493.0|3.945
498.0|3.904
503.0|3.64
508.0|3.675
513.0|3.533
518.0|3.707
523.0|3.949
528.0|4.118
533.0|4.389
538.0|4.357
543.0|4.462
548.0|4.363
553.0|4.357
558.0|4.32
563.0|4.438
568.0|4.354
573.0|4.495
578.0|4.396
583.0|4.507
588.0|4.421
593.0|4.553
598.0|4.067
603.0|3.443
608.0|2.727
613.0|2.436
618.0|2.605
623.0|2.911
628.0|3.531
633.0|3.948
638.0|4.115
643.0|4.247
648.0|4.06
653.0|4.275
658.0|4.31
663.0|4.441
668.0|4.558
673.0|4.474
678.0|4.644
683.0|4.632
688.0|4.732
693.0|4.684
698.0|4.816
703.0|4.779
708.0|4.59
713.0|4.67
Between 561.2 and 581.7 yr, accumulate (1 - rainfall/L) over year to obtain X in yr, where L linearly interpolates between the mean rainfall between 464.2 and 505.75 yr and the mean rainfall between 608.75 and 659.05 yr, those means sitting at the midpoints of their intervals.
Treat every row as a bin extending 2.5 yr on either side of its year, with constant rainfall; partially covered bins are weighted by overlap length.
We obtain -3.6 yr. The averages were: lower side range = 4.02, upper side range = 3.59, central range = 4.43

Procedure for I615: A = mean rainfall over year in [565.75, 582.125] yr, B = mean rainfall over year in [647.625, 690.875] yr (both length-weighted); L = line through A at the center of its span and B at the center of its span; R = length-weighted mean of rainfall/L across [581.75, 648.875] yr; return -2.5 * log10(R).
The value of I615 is 0.21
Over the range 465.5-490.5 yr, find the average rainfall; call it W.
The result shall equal 4.12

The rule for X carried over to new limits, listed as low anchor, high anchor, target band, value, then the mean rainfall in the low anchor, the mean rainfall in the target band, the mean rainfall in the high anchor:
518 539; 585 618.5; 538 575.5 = -4.8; 4.13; 4.4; 3.53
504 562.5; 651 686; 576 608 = 1.2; 4.11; 4.11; 4.48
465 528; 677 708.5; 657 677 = 0.6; 3.92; 4.47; 4.71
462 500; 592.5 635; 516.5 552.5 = -4.3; 4.08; 4.21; 3.29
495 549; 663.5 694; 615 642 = 5.9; 4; 3.45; 4.61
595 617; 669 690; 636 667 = -1.5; 3.16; 4.26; 4.61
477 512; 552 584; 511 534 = 1.1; 3.92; 3.92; 4.41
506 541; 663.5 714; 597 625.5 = 8.9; 3.97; 2.98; 4.65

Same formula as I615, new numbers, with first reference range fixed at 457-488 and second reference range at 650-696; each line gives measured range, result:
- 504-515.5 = 0.17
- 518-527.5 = 0.09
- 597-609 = 0.27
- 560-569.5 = -0.02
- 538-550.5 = -0.03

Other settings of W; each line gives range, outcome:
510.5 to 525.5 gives 3.73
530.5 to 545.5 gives 4.4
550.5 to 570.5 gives 4.37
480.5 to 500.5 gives 4.03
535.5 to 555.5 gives 4.38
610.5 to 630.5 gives 2.87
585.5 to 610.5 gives 3.84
